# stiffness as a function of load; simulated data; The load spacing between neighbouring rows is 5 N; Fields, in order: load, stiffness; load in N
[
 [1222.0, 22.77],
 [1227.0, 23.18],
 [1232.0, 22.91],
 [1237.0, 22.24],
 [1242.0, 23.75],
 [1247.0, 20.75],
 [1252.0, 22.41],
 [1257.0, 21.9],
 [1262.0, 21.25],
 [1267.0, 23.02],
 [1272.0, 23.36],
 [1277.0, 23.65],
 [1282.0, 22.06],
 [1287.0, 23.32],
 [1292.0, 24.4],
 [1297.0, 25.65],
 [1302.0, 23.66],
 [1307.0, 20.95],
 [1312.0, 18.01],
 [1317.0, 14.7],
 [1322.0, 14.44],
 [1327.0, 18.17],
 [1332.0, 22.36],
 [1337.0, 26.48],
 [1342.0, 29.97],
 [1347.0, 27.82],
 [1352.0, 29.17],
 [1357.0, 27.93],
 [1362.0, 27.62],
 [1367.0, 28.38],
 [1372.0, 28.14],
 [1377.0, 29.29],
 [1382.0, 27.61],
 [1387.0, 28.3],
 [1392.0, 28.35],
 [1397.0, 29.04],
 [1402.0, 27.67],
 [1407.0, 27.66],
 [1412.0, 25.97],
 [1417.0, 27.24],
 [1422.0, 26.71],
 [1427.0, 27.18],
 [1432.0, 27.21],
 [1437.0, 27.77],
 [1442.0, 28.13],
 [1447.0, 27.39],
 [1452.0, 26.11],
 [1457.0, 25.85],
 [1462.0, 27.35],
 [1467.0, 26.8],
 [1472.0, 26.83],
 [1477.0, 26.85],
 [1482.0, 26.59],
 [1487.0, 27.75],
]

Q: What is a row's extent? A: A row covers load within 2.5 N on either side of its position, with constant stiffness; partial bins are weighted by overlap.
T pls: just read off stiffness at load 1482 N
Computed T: 26.59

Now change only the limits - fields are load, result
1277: 23.65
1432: 27.21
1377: 29.29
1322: 14.44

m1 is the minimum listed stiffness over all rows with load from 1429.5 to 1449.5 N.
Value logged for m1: 27.21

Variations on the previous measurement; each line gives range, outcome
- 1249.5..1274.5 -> 21.25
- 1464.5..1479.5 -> 26.8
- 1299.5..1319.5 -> 14.7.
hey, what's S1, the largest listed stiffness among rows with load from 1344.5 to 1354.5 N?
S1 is 29.17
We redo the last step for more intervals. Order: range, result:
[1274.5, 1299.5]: 25.65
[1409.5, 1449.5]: 28.13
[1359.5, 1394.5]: 29.29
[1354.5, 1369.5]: 28.38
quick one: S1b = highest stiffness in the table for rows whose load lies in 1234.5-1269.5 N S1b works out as 23.75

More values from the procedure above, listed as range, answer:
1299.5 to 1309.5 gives 23.66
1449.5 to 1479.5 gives 27.35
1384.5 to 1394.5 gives 28.35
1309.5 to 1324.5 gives 18.01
